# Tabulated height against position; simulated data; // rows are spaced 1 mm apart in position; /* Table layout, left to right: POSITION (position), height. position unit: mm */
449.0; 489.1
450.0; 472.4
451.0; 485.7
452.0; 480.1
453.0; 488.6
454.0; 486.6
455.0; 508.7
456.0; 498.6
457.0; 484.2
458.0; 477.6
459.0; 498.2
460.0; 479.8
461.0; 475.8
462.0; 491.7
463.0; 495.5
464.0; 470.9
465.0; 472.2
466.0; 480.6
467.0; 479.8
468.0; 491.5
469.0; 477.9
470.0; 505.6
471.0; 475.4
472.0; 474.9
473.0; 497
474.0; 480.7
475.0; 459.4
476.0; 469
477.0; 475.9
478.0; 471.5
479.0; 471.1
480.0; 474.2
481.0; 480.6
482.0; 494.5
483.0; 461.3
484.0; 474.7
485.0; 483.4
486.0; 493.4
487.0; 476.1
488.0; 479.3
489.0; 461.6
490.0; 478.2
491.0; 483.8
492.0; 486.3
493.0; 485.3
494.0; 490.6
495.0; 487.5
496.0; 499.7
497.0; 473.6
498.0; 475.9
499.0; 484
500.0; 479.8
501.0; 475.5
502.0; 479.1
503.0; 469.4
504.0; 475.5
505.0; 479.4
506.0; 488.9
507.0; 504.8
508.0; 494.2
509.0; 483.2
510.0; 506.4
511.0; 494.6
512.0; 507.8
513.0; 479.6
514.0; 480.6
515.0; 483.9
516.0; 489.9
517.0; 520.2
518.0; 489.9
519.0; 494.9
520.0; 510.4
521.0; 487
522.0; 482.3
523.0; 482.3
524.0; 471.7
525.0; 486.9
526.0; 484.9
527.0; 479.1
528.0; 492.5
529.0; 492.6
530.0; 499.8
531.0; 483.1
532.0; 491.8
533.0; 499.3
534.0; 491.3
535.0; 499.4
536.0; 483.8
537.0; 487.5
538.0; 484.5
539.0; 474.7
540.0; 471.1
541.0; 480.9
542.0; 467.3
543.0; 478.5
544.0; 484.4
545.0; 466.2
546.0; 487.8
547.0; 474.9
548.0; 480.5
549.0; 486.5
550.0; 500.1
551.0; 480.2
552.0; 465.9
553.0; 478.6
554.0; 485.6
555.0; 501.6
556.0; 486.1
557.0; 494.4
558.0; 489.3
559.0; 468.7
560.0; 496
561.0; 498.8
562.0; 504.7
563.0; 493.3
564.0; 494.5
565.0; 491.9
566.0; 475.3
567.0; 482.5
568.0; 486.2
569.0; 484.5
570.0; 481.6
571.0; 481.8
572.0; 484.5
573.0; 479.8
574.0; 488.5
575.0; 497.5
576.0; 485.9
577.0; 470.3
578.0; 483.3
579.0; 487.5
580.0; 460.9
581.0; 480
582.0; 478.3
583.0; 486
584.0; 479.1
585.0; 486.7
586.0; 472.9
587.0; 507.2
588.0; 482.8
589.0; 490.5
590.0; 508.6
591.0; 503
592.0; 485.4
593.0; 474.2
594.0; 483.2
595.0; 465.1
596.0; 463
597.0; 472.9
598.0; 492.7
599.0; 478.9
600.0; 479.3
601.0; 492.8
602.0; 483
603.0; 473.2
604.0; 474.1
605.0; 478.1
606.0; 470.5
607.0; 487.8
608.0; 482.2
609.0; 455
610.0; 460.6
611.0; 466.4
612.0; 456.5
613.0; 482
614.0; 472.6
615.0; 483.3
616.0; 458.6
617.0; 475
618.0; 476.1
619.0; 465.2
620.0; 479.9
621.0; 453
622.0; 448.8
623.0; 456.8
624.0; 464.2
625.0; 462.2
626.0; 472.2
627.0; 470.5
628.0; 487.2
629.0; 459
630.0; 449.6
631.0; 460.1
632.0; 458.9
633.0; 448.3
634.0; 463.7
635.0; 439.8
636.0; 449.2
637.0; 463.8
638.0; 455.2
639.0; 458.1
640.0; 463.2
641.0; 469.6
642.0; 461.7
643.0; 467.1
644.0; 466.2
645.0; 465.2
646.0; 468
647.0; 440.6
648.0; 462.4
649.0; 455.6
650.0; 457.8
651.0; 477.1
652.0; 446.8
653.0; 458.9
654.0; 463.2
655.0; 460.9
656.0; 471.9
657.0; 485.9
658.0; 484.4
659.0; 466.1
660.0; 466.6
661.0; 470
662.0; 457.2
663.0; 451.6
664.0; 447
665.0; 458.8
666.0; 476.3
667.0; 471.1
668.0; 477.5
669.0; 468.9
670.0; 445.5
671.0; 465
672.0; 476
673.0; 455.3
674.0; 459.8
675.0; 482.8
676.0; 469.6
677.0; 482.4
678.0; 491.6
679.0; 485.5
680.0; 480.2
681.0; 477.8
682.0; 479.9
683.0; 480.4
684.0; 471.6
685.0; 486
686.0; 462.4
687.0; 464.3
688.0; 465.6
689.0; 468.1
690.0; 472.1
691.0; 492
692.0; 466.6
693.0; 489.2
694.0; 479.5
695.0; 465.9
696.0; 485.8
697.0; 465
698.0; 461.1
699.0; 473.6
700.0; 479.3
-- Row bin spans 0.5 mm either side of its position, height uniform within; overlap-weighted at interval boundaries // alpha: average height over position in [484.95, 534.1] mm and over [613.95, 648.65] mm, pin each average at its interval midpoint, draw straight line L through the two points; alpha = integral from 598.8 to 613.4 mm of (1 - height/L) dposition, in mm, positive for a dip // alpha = -0.2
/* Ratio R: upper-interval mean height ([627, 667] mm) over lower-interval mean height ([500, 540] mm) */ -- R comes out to 0.9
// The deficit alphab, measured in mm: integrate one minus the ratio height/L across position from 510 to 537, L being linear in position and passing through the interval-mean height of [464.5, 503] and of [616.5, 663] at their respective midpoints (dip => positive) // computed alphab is -0.87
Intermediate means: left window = 480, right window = 463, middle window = 491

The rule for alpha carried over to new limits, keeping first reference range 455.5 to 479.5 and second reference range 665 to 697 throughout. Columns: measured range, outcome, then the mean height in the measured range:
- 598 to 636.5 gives 0.64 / 468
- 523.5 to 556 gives -0.36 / 484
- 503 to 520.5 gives -0.46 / 493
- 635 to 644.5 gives 0.29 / 460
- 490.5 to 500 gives -0.09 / 485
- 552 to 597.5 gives -0.71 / 485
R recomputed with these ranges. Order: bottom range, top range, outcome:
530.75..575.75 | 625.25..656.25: 0.95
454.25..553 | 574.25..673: 0.97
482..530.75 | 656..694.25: 0.97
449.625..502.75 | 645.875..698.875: 0.97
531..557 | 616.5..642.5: 0.96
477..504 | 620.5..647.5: 0.96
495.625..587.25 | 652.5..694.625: 0.97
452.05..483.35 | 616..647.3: 0.96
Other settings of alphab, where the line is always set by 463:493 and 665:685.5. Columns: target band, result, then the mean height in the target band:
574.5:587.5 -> -0.2 mm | 483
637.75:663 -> 0.6 mm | 464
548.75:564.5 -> -0.4 mm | 489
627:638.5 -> 0.4 mm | 458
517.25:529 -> -0.3 mm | 488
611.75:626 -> 0.2 mm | 467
